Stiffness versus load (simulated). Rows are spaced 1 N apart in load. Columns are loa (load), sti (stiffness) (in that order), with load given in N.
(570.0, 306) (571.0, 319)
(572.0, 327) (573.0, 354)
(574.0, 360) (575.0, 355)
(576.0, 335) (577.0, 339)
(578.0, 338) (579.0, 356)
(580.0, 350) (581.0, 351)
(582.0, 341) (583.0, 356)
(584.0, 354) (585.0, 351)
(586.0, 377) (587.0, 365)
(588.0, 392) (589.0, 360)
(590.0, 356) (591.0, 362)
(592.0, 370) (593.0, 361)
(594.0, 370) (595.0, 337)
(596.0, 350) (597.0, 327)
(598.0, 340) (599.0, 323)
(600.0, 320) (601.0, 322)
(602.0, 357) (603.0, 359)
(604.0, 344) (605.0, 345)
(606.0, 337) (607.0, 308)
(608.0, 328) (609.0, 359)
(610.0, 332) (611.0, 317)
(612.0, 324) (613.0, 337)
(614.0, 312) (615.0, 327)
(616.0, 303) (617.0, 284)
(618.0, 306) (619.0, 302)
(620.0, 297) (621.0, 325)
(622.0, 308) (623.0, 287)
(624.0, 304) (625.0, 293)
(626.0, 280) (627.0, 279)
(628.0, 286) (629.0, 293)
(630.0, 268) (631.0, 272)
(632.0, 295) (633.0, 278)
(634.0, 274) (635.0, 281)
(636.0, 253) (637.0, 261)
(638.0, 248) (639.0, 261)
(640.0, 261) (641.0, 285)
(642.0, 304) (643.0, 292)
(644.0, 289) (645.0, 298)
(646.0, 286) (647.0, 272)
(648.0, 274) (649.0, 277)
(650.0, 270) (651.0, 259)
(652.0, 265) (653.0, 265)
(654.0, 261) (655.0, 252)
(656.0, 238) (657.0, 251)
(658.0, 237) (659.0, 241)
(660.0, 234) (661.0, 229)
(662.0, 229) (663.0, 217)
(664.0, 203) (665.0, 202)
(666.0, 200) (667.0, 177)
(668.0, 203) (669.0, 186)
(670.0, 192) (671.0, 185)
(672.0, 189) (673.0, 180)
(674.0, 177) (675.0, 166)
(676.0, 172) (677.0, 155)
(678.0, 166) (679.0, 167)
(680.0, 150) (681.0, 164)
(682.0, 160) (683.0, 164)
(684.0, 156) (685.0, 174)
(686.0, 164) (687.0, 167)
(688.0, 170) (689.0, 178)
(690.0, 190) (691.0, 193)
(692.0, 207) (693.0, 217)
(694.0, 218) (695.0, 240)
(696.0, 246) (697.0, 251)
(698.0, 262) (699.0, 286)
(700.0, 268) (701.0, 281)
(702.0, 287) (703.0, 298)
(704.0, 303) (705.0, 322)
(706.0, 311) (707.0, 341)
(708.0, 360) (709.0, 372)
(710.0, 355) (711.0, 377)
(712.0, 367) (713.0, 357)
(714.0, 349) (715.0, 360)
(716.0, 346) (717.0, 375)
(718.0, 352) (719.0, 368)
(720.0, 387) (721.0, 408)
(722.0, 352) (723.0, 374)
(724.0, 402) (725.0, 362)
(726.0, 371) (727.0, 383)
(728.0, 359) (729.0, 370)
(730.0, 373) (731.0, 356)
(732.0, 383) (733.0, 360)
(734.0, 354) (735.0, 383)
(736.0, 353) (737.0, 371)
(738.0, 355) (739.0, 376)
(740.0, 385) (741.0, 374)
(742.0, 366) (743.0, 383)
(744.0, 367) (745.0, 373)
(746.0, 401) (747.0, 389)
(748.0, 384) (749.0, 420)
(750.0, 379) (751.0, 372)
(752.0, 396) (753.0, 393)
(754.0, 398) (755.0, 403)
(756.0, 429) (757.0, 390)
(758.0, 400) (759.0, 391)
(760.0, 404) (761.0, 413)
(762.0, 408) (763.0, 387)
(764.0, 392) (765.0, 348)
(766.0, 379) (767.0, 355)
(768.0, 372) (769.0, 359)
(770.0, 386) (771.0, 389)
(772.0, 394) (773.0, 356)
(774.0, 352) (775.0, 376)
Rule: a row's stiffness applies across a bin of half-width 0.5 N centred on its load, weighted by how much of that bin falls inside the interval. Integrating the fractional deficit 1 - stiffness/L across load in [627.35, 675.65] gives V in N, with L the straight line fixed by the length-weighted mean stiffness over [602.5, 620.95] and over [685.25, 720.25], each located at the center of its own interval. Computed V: 9.8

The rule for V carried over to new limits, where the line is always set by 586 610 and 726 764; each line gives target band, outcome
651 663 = 3.9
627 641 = 3.3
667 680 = 6.7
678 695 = 8.8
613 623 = 1.3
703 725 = 1.1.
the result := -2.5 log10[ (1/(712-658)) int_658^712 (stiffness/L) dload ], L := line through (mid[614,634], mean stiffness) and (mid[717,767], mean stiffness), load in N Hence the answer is 0.45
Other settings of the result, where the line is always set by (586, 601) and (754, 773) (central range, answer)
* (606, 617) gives 0.10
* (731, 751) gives 0.02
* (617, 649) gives 0.26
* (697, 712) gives 0.19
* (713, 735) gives 0.03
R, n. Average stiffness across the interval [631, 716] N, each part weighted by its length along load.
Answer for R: 246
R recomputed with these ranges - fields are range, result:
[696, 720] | 328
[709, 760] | 377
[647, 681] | 214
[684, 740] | 315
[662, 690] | 178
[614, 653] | 284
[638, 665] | 258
